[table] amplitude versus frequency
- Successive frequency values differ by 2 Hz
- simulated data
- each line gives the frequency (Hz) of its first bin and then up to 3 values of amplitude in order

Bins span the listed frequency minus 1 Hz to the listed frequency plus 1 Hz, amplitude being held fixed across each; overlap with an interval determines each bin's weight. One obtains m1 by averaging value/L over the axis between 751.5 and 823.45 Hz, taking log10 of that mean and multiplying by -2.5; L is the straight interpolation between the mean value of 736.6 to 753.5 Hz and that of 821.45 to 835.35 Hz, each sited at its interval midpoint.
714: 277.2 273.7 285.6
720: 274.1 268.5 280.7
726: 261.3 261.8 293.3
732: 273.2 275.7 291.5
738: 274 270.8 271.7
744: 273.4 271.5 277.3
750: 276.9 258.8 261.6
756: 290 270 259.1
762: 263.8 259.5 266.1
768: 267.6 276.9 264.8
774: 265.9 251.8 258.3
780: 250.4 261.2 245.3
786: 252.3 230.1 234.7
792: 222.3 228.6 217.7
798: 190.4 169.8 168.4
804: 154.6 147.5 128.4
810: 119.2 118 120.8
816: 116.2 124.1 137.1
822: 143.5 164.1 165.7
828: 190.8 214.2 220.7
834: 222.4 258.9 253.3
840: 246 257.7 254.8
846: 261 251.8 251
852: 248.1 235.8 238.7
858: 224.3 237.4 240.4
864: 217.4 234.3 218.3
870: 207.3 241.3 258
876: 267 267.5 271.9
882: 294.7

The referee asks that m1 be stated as 0.10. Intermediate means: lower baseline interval 272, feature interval 213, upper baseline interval 192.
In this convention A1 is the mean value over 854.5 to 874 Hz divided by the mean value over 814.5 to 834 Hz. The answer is 1.39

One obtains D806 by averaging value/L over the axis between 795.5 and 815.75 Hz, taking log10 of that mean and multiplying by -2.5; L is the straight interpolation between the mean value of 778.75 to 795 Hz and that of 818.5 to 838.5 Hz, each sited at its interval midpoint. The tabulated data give 0.42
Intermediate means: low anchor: 241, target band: 151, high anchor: 194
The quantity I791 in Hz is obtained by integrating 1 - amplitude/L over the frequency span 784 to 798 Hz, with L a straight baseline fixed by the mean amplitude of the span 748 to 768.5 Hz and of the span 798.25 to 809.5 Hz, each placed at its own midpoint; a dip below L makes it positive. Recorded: -3.2 Hz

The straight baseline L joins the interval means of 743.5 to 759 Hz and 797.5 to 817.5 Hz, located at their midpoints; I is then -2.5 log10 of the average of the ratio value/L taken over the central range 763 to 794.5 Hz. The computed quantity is -0.21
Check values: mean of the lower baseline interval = 272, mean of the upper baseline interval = 142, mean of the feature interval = 253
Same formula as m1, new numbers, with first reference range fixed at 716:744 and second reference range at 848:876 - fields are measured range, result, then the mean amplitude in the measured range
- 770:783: 0.007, 260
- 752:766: 0.001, 267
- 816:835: 0.388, 173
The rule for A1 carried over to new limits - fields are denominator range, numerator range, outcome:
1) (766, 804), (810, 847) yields 0.81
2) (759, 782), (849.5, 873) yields 0.89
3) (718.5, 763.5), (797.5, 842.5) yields 0.64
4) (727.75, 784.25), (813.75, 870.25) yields 0.79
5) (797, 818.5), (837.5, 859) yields 1.74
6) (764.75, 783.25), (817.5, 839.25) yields 0.73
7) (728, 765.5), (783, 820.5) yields 0.64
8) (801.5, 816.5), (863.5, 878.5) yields 1.79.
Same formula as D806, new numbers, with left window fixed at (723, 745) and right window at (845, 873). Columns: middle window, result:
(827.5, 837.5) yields 0.092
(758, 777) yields 0.002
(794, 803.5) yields 0.324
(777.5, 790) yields 0.050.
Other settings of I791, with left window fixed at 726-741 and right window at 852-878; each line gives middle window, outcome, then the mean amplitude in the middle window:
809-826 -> 8.0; 132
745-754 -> 0.0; 270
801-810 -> 3.8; 146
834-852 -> -0.7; 252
